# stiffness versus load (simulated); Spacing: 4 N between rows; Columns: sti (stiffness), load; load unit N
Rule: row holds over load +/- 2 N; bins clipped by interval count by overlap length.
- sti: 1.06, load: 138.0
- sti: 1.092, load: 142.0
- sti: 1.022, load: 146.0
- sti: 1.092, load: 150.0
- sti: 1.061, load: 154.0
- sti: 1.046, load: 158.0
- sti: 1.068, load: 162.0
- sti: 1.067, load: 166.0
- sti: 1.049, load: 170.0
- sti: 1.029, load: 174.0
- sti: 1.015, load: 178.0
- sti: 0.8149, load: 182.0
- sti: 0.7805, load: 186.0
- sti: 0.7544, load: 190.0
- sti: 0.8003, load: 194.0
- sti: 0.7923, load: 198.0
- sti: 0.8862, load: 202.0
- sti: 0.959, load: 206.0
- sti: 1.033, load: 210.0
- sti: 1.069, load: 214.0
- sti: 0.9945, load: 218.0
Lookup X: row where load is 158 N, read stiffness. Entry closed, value 1.046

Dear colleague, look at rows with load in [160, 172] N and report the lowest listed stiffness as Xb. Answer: 1.049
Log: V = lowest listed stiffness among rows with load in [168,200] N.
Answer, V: 0.7544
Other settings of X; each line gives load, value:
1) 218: 0.9945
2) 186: 0.7805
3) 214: 1.069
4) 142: 1.092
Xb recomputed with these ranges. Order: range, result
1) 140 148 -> 1.022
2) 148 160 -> 1.046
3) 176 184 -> 0.8149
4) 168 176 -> 1.029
